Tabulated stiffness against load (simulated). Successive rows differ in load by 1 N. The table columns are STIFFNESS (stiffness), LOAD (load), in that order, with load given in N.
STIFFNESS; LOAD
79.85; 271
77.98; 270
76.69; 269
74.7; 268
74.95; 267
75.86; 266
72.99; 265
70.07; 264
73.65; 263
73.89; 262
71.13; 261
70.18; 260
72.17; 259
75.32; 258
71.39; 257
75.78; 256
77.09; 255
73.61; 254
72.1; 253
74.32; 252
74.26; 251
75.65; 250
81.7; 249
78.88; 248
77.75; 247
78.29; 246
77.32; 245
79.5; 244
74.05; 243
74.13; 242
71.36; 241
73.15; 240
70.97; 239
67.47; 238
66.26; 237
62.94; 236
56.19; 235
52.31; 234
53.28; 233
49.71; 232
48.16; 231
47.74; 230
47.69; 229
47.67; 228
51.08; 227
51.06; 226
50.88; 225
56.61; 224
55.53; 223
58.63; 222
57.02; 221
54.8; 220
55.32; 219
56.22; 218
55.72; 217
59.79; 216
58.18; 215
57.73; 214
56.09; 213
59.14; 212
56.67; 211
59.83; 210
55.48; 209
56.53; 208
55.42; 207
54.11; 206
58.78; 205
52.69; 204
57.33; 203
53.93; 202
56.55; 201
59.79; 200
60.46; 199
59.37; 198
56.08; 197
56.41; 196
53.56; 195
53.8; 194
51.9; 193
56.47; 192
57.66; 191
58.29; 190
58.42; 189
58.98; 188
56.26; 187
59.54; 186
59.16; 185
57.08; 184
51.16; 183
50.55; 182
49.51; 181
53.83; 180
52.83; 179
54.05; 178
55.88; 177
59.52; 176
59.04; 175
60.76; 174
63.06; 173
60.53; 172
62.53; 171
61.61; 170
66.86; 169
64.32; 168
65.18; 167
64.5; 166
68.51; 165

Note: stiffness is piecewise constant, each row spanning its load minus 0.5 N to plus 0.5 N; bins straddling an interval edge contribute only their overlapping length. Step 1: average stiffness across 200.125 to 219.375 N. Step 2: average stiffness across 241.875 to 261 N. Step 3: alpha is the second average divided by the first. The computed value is 1.33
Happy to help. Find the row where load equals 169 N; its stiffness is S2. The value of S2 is 66.86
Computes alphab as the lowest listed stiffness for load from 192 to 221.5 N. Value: 51.9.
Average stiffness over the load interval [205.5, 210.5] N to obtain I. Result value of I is 56.3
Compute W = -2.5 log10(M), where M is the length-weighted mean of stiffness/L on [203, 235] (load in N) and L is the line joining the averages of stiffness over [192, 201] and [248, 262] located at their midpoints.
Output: 0.16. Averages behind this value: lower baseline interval 56.4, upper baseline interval 74.4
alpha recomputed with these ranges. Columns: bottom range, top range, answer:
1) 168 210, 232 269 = 1.26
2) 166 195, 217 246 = 1.03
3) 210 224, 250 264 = 1.29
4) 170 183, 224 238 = 0.94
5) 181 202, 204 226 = 1.00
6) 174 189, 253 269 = 1.32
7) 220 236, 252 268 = 1.39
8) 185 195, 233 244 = 1.18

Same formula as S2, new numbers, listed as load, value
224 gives 56.61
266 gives 75.86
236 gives 62.94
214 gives 57.73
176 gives 59.52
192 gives 56.47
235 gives 56.19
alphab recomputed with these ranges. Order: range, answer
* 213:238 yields 47.67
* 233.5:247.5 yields 52.31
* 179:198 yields 49.51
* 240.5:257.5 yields 71.36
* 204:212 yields 52.69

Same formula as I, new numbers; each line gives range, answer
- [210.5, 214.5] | 57.4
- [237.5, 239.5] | 69.2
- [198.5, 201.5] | 58.9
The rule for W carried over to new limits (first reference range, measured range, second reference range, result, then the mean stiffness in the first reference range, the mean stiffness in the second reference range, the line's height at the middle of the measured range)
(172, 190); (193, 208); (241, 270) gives 0.096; 56.6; 74.9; 61.4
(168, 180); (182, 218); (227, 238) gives 0.005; 59.6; 53.7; 57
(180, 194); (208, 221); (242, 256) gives 0.138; 55.6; 76.4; 64.8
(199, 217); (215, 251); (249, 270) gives 0.057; 57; 74.1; 65.3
